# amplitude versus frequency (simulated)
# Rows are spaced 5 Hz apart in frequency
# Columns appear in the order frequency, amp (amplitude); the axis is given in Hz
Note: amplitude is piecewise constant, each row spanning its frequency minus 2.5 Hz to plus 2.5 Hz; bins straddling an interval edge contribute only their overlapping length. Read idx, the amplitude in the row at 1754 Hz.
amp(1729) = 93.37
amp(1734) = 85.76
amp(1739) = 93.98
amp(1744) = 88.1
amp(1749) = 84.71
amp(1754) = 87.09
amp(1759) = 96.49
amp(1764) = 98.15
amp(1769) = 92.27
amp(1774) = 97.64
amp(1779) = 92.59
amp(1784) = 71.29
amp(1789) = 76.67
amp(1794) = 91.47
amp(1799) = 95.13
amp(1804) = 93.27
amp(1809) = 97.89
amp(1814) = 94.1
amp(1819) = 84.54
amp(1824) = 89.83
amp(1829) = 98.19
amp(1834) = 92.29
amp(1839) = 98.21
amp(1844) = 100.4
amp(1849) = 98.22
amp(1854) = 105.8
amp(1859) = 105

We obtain 87.09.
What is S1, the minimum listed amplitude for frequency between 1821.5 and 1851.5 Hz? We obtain 89.83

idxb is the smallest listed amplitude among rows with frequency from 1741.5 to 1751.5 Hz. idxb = 84.71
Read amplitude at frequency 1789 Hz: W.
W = 76.67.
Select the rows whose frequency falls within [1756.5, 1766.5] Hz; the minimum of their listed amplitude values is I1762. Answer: 96.49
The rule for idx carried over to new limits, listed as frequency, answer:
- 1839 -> 98.21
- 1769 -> 92.27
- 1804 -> 93.27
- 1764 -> 98.15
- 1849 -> 98.22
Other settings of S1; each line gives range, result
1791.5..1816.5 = 91.47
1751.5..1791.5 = 71.29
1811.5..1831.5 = 84.54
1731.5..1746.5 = 85.76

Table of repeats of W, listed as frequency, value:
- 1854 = 105.8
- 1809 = 97.89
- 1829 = 98.19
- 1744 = 88.1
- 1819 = 84.54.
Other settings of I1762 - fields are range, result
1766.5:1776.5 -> 92.27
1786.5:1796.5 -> 76.67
